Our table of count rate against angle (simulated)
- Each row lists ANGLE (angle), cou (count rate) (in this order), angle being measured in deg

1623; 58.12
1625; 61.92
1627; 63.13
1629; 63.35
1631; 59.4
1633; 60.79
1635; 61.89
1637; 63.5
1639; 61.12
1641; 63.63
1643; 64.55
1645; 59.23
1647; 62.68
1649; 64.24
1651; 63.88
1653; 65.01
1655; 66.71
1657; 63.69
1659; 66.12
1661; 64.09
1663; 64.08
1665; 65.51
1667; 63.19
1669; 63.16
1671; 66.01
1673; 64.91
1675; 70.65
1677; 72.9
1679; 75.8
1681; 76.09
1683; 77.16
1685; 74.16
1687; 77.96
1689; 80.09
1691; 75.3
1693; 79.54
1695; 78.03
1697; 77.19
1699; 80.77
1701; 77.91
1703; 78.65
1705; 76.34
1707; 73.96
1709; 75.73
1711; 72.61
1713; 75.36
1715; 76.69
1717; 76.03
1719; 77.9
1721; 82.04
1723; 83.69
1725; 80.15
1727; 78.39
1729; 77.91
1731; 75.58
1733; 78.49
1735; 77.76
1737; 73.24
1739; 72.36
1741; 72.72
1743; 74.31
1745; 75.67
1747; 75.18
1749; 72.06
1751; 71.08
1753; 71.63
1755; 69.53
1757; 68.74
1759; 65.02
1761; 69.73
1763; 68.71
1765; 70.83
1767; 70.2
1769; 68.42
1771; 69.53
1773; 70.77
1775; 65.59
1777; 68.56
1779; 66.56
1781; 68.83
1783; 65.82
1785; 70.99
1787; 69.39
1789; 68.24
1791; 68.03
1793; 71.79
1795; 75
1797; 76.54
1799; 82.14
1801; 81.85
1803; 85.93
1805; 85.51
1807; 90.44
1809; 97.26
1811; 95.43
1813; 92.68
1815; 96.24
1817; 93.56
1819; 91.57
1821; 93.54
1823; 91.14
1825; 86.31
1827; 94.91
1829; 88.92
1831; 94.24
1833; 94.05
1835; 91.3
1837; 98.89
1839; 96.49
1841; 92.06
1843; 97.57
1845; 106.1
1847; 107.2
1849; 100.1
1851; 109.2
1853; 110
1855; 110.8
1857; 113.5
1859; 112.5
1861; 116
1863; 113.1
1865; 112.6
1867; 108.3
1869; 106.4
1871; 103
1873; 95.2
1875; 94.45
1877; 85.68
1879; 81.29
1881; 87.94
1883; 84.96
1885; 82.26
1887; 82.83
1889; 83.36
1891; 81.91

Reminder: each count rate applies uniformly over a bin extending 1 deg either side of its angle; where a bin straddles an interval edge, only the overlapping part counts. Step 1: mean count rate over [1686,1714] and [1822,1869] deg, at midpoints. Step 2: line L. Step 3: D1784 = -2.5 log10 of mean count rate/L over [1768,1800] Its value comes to 0.29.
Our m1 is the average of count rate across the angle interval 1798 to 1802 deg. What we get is 82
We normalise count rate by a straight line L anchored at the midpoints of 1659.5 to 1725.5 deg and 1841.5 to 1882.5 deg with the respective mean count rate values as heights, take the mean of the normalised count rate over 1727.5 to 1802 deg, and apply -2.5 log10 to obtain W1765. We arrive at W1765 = 0.20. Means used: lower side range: 74.2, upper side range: 103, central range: 71.9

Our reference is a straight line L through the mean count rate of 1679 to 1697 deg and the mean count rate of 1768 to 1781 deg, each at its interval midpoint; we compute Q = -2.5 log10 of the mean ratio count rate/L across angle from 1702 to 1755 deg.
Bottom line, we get -0.04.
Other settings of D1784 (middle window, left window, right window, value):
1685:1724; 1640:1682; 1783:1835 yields -0.09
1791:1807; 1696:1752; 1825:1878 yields 0.15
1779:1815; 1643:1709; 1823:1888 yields 0.13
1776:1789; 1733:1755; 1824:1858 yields 0.22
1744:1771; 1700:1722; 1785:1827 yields 0.14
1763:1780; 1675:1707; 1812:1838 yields 0.25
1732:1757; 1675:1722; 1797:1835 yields 0.12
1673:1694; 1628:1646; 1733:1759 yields -0.14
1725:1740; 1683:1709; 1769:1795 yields -0.04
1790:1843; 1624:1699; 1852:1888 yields 0.04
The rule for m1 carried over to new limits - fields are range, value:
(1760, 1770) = 69.6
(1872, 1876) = 94.8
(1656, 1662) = 64.6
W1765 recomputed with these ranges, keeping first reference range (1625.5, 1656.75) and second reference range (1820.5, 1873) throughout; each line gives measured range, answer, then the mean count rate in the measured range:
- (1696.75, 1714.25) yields -0.02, 76.5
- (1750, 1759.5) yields 0.21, 69.4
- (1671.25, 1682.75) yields -0.04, 72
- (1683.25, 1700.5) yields -0.08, 77.8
